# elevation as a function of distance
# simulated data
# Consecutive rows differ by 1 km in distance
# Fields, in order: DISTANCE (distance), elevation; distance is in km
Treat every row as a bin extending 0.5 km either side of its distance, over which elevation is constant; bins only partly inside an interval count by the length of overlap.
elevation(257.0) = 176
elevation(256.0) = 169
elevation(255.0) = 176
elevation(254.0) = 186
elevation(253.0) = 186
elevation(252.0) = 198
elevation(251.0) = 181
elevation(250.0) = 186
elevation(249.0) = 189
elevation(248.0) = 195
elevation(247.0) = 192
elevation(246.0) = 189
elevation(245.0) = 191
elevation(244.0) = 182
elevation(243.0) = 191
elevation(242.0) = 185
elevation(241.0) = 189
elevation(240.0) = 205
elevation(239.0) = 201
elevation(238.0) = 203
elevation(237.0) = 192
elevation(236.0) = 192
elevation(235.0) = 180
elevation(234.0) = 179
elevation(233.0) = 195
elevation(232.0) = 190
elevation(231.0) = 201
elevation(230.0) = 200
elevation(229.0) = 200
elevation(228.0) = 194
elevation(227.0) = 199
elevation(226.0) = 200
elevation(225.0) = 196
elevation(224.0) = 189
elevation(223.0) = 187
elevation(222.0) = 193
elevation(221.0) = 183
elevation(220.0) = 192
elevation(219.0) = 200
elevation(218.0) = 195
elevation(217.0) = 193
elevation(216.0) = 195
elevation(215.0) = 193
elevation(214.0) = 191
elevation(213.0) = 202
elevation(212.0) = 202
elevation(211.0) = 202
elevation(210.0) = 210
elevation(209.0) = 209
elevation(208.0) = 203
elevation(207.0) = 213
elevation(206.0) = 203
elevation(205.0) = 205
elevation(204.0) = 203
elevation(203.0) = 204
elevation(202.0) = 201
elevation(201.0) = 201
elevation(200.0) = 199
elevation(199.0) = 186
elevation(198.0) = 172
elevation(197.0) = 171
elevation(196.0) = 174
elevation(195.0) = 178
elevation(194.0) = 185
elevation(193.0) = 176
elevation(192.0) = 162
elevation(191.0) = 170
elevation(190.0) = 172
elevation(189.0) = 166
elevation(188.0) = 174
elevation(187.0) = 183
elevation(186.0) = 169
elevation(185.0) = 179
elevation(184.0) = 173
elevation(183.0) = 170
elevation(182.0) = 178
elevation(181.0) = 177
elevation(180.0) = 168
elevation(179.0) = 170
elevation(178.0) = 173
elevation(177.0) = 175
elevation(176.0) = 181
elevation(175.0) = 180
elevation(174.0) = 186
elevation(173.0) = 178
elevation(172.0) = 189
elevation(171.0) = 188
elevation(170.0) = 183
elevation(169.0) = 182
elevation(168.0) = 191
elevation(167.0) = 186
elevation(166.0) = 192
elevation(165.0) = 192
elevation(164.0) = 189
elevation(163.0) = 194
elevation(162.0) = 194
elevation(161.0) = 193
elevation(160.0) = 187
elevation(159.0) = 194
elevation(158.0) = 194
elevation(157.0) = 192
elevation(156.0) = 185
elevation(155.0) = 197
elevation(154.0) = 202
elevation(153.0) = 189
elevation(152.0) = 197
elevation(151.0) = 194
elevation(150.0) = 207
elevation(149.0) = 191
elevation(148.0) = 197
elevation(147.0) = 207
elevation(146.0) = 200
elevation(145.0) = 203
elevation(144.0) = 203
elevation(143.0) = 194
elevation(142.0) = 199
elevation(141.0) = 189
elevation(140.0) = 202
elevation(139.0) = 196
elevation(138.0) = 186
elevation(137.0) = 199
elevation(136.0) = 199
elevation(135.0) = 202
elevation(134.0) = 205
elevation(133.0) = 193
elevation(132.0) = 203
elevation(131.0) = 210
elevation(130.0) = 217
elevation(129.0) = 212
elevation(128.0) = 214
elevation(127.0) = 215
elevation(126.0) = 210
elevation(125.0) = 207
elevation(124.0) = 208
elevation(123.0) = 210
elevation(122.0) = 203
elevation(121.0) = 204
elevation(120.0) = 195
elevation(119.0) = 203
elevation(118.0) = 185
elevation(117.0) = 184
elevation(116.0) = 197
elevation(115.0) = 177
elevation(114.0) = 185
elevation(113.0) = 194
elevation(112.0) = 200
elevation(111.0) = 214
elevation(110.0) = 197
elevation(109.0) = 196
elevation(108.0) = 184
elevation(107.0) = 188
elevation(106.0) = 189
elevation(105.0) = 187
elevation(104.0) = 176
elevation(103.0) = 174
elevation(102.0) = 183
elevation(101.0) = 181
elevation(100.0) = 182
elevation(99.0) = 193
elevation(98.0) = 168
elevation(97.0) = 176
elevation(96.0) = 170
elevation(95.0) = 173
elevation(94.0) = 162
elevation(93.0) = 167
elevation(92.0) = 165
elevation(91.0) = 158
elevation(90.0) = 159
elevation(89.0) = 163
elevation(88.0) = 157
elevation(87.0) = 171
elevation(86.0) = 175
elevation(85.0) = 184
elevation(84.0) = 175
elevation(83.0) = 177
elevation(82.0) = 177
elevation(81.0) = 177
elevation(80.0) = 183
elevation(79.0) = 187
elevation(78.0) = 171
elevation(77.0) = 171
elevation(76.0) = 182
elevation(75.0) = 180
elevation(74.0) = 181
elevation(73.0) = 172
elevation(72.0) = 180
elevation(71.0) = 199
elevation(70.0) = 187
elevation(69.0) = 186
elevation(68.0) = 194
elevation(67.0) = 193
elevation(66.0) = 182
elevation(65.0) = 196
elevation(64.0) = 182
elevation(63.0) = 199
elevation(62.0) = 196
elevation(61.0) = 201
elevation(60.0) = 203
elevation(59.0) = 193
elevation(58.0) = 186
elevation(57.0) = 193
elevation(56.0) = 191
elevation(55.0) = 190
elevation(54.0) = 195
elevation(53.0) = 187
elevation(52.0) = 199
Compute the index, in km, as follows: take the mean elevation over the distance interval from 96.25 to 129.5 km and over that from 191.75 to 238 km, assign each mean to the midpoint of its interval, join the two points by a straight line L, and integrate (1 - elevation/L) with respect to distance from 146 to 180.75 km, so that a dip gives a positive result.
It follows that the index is 0.8 km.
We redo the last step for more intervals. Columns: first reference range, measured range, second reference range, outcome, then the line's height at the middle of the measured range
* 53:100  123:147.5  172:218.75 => -2.64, 183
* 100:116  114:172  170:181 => -4.28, 183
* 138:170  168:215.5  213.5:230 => 2.13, 194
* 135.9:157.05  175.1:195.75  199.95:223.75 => 2.51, 198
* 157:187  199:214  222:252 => -1.20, 188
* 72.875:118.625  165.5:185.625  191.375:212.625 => 1.05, 190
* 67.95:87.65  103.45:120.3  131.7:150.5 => -0.10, 190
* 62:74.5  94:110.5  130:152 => 0.99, 193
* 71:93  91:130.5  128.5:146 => -0.49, 188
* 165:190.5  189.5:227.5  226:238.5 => -1.00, 187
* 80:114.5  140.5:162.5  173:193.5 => -2.49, 176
